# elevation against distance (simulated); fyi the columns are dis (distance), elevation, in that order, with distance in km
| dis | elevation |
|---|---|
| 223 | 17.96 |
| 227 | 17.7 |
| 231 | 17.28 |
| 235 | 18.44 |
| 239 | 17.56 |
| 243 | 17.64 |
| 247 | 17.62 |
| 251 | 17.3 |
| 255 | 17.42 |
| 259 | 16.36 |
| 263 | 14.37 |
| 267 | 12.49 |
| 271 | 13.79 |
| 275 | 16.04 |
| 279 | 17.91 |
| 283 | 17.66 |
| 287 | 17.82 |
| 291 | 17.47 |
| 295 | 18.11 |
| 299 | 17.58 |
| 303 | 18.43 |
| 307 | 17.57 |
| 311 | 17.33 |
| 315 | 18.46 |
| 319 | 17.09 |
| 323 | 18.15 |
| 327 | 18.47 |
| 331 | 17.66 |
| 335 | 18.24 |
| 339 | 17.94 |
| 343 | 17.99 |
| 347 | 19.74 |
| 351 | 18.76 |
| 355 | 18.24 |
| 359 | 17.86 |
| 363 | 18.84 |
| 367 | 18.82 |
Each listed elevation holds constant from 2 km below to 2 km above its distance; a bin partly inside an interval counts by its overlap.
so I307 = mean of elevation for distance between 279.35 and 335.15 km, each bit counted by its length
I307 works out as 17.8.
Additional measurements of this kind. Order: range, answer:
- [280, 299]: 17.8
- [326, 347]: 18.2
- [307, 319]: 17.7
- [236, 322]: 17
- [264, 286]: 15.6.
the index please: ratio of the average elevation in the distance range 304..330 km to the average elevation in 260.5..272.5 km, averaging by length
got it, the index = 1.31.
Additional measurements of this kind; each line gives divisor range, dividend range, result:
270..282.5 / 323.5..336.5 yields 1.11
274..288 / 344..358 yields 1.08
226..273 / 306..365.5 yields 1.10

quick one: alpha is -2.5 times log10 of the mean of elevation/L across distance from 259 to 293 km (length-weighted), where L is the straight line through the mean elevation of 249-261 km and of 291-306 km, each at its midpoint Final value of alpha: 0.10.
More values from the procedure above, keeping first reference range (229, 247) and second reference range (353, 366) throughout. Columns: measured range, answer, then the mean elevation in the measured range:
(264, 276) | 0.269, 14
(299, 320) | 0.018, 17.8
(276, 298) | 0.016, 17.7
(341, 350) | -0.034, 18.9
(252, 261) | 0.055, 16.9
